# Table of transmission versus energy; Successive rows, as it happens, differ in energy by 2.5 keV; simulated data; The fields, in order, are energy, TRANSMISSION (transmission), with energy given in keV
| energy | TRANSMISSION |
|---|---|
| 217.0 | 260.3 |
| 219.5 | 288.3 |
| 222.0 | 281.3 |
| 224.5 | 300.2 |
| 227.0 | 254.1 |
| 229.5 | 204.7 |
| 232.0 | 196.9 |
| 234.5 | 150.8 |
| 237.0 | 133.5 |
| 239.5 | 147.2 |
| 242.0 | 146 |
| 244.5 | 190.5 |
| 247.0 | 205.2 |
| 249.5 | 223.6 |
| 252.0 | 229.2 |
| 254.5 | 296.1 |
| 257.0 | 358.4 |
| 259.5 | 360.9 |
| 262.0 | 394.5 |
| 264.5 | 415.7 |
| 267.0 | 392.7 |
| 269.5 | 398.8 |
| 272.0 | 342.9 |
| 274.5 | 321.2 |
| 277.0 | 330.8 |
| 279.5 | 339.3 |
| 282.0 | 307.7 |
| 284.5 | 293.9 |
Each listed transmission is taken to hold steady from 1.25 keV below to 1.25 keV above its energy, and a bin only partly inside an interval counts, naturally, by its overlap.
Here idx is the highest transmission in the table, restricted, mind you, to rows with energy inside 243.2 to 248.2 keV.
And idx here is 205.2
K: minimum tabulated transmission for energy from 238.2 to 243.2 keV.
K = 146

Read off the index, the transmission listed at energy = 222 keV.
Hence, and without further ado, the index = 281.3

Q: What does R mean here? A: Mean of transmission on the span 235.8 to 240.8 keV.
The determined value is 140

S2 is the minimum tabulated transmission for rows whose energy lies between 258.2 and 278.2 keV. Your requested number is 321.2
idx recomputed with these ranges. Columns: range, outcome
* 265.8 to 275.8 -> 398.8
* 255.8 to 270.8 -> 415.7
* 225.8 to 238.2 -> 254.1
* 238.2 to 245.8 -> 190.5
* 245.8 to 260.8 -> 360.9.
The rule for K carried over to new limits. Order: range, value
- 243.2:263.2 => 190.5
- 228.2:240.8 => 133.5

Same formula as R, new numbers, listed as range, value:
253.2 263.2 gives 352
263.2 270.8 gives 402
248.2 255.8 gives 250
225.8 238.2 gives 188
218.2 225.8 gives 290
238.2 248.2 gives 172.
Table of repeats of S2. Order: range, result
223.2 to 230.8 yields 204.7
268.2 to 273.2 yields 342.9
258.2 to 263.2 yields 360.9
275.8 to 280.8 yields 330.8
